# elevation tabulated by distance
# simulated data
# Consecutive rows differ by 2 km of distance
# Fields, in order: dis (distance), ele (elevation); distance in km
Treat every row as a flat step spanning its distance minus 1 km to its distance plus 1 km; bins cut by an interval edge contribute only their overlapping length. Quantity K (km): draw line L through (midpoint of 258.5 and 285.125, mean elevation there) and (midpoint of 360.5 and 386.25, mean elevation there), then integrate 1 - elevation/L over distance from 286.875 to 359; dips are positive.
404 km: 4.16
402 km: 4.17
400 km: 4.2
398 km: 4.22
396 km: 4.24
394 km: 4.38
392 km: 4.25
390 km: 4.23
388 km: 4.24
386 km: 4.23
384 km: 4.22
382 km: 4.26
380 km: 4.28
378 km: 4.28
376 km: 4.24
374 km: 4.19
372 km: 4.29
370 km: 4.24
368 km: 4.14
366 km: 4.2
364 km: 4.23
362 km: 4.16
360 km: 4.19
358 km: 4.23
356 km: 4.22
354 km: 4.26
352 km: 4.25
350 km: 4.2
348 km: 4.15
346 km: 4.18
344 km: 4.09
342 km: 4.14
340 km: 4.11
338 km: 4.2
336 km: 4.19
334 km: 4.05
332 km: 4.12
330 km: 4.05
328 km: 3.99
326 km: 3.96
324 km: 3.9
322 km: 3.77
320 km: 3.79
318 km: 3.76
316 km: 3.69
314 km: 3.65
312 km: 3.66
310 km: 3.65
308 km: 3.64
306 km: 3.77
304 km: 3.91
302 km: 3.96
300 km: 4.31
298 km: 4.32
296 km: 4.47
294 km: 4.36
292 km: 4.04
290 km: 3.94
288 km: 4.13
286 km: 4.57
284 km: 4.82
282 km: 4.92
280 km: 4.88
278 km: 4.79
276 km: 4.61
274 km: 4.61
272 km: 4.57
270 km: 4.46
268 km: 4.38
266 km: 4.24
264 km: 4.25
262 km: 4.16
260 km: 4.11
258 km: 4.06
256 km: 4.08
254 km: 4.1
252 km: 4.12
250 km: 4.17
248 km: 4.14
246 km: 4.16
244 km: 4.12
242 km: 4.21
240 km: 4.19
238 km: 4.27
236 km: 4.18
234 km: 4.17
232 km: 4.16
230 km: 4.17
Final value 5.6 km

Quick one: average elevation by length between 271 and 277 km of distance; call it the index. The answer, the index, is 4.6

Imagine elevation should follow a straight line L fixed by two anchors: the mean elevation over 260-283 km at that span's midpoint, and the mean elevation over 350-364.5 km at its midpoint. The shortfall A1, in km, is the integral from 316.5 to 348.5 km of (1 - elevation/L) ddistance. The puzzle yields 2.10 km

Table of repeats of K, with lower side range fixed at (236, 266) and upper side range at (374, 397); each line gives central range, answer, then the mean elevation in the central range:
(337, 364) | 0.3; 4.18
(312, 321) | 1.0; 3.72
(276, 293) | -1.4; 4.52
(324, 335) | 0.5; 4.02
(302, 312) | 1.1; 3.76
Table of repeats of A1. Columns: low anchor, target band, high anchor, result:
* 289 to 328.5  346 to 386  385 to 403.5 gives -0.84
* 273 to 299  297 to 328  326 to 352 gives 3.28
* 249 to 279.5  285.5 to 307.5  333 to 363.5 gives 0.65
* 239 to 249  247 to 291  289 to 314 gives -3.05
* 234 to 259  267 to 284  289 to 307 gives -2.18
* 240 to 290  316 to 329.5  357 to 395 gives 1.37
